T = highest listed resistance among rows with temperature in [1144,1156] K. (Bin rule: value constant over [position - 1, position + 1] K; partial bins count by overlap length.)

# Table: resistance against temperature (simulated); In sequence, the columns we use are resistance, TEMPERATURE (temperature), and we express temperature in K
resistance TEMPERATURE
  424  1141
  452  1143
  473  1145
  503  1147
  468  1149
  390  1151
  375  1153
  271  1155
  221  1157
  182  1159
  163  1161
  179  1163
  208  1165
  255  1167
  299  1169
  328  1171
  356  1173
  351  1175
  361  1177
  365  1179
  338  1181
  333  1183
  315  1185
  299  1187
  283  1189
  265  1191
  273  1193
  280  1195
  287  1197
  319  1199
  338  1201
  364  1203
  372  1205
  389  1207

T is 503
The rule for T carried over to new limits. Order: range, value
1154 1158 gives 271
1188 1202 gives 338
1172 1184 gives 365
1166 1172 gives 328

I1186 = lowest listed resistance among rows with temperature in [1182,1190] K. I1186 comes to 283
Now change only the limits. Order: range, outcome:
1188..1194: 265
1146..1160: 182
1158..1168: 163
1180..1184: 333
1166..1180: 255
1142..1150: 452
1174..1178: 351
